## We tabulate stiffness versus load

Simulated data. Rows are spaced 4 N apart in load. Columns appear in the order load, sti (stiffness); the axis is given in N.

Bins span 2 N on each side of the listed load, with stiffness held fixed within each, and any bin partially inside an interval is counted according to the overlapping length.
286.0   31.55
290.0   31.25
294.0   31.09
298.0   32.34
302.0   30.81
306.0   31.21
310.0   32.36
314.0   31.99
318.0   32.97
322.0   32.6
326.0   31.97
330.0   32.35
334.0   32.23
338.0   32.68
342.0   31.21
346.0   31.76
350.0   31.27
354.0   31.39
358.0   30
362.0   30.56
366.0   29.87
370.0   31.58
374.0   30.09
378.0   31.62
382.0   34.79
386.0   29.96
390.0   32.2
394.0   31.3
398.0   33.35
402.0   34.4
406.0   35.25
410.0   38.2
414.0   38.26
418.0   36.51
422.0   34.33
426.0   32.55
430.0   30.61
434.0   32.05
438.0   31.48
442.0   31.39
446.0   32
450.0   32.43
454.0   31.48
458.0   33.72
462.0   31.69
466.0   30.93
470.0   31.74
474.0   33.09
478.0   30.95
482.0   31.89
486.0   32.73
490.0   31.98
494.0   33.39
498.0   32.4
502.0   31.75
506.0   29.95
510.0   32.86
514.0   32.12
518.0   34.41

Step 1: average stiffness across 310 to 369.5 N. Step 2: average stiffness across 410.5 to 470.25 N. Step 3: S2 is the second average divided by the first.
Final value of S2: 1.04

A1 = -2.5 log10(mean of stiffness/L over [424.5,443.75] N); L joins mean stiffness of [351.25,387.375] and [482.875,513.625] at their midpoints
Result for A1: 0.00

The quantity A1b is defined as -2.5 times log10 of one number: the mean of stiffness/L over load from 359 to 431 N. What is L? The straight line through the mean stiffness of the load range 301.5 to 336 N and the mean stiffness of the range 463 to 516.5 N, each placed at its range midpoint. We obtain -0.03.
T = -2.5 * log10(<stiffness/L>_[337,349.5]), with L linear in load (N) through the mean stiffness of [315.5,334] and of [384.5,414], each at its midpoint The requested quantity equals 0.035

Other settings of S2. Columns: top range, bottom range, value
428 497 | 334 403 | 1.01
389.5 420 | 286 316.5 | 1.11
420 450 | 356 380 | 1.05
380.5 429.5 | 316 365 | 1.08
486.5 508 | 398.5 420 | 0.88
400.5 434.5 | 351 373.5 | 1.13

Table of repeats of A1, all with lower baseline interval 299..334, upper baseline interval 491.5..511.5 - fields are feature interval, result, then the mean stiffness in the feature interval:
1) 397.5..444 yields -0.07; 34.1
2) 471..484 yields 0.00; 32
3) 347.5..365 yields 0.04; 30.8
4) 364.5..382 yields 0.03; 31.3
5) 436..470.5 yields 0.01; 31.9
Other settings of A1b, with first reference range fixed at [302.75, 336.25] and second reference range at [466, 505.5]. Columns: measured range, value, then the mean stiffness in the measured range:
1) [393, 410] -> -0.07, 34.3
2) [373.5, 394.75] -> 0.01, 31.8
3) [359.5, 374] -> 0.05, 30.6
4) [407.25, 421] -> -0.16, 37.3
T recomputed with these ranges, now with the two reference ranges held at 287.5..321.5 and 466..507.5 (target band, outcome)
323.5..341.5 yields -0.01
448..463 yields -0.01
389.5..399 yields -0.01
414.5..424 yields -0.13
